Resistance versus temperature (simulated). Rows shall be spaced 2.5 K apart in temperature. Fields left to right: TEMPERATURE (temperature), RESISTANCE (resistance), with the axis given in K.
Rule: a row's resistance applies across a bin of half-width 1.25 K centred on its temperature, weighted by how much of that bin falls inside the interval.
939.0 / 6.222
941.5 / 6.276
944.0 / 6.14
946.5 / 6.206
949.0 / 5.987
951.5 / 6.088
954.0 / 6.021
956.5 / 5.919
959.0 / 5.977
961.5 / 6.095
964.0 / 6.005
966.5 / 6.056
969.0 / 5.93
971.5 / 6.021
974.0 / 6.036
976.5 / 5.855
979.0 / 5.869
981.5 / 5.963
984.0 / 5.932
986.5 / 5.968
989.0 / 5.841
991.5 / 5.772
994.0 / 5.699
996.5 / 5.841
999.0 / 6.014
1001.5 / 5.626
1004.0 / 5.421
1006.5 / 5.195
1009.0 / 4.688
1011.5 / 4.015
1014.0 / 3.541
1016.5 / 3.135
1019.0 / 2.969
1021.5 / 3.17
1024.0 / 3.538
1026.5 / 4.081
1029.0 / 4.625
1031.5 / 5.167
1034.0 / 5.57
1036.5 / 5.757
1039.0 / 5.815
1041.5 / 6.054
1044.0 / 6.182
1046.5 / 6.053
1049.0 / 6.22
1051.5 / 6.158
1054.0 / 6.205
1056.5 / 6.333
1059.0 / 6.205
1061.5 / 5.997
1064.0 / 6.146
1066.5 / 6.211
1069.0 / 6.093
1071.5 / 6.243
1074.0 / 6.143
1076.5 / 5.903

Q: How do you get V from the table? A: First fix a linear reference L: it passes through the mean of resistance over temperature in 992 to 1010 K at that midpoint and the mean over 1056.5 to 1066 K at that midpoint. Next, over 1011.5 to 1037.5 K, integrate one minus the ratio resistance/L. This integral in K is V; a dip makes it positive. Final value 7.41 K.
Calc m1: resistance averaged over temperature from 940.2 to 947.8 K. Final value 6.21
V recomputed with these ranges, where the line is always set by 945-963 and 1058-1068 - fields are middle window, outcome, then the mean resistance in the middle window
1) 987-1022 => 7.16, 4.84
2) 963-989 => 0.45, 5.96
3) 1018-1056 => 5.64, 5.21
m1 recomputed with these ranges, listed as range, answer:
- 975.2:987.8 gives 5.92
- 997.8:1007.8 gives 5.56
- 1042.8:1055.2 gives 6.16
